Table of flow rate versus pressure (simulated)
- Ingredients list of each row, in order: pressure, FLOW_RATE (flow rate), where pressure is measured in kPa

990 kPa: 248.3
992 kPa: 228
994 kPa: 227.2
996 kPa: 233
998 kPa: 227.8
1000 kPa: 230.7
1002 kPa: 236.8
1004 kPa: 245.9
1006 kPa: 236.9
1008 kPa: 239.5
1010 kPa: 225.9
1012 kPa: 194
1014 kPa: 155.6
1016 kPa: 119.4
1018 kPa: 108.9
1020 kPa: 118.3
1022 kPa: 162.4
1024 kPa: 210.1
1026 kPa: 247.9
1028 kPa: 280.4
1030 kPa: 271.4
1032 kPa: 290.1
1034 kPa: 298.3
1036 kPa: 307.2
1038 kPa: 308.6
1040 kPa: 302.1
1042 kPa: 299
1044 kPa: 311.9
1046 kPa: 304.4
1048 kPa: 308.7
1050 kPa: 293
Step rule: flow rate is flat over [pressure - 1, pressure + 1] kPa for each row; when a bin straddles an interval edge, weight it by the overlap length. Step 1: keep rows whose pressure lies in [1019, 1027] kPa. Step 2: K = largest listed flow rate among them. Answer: 247.9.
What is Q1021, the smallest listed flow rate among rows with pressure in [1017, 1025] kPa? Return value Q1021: 108.9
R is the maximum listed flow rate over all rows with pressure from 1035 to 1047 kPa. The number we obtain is 311.9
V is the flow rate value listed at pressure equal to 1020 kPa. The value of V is 118.3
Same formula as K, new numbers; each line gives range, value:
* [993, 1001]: 233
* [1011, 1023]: 194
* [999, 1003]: 236.8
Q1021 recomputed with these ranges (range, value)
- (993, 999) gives 227.2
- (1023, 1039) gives 210.1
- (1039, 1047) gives 299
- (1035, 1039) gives 307.2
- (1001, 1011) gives 225.9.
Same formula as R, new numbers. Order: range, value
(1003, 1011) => 245.9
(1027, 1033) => 290.1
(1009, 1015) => 225.9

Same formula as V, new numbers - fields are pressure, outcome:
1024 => 210.1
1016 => 119.4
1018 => 108.9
